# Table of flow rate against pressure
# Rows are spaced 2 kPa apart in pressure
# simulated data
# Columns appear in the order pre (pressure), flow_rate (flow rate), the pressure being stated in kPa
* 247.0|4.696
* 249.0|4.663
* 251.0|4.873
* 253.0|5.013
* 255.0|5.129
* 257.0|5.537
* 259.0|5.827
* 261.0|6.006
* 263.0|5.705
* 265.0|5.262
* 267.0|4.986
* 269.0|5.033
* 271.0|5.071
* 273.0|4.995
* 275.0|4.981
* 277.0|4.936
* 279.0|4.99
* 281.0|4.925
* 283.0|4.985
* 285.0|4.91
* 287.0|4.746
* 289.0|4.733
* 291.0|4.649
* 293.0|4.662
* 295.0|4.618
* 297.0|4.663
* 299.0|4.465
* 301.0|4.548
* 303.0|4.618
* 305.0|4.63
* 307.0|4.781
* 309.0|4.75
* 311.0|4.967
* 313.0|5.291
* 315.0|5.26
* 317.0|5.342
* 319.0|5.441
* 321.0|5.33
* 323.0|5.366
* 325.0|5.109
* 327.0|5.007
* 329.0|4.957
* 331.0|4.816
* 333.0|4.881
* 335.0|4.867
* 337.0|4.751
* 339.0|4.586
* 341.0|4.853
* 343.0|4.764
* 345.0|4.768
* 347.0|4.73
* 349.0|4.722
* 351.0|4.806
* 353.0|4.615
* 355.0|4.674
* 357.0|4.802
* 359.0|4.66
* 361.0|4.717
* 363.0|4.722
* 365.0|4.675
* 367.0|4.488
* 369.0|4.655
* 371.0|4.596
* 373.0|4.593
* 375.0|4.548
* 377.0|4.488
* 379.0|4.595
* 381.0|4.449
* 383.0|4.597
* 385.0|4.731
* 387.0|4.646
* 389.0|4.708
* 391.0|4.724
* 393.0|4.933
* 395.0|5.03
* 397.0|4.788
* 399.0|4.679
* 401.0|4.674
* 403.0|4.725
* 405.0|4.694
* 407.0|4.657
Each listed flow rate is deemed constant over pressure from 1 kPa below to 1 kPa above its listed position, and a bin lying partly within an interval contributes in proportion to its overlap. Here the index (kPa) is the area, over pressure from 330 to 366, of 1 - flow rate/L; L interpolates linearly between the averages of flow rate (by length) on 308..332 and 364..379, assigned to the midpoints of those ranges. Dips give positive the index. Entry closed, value 0.6 kPa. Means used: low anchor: 5.14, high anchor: 4.58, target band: 4.74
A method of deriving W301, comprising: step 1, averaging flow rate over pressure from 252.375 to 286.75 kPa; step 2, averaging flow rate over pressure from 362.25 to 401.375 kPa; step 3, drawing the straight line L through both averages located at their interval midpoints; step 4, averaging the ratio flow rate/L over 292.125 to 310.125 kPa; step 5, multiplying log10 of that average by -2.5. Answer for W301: 0.090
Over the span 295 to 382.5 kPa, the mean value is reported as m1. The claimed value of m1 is 4.8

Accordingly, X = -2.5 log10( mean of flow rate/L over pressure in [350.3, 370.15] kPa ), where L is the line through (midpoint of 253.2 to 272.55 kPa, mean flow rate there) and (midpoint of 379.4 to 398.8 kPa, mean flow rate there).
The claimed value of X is 0.04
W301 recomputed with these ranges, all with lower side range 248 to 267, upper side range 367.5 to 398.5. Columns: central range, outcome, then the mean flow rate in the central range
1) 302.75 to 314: 0.04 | 4.85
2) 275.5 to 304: 0.09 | 4.75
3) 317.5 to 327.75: -0.06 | 5.26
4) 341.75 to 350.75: 0.02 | 4.75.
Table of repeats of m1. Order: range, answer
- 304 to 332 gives 5.07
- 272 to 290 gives 4.91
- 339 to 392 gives 4.66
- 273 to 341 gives 4.9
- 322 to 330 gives 5.11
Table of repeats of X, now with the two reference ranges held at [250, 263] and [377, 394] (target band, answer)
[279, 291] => 0.086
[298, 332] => 0.020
